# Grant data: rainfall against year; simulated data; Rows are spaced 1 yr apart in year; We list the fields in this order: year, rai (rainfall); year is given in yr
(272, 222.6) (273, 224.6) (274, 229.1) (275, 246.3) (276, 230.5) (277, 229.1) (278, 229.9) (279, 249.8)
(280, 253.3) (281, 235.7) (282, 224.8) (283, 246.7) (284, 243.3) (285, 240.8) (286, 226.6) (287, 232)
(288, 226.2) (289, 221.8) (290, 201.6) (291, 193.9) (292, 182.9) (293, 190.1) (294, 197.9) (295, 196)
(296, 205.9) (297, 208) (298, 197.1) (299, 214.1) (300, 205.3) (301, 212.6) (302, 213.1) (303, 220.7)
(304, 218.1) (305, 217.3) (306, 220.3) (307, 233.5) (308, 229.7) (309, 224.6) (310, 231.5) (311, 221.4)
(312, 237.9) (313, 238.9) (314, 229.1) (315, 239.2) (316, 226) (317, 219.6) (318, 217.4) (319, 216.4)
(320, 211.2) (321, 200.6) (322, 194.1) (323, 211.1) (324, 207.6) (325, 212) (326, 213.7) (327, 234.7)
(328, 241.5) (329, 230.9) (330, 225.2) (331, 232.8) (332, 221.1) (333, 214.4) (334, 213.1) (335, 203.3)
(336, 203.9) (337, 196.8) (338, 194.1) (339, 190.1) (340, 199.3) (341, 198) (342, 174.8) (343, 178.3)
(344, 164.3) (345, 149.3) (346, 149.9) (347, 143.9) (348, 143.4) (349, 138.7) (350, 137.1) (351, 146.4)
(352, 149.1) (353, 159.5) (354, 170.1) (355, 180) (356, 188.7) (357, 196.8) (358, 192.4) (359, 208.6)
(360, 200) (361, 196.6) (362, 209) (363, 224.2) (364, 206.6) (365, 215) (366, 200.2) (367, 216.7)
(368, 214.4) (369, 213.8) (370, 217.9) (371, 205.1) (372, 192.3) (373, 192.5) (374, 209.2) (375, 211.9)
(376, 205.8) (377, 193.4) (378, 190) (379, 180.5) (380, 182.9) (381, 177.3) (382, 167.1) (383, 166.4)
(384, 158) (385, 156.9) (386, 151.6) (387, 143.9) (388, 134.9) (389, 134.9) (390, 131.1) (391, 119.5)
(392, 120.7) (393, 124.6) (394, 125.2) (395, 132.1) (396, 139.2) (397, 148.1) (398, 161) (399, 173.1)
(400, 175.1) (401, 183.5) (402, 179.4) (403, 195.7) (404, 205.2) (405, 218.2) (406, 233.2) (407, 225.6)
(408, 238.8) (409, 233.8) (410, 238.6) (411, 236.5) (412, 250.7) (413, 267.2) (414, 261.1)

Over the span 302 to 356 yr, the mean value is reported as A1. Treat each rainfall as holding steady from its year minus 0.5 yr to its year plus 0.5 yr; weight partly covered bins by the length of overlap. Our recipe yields 201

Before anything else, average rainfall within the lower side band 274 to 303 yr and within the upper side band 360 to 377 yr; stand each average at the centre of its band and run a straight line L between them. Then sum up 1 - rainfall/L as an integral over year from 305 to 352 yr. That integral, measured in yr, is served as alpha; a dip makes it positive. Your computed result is 2.4 yr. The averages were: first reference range 220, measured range 203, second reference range 208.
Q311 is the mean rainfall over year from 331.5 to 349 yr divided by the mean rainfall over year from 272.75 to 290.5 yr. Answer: 0.79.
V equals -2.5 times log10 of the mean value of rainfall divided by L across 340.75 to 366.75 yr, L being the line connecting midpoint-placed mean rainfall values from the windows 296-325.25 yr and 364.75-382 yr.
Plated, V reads 0.16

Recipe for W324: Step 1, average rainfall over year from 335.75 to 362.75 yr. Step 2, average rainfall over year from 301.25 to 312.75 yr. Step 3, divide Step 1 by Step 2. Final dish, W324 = 0.8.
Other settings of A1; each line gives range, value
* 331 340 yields 206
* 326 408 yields 184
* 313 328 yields 218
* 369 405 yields 170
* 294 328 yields 218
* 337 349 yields 171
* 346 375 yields 188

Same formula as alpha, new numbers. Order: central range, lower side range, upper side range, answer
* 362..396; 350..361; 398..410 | 2.5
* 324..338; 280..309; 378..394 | -2.0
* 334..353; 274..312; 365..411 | 2.8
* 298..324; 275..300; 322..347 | -1.1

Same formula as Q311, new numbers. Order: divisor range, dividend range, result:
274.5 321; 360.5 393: 0.82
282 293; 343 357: 0.72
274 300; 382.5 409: 0.75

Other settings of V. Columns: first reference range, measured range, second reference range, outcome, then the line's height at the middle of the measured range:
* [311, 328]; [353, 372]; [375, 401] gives -0.12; 181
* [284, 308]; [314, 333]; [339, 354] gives -0.19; 185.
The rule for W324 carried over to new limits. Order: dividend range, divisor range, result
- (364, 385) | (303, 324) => 0.88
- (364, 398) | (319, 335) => 0.79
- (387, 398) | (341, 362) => 0.78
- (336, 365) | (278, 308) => 0.82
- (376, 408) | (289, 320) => 0.78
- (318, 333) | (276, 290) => 0.93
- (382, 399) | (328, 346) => 0.71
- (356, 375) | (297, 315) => 0.93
